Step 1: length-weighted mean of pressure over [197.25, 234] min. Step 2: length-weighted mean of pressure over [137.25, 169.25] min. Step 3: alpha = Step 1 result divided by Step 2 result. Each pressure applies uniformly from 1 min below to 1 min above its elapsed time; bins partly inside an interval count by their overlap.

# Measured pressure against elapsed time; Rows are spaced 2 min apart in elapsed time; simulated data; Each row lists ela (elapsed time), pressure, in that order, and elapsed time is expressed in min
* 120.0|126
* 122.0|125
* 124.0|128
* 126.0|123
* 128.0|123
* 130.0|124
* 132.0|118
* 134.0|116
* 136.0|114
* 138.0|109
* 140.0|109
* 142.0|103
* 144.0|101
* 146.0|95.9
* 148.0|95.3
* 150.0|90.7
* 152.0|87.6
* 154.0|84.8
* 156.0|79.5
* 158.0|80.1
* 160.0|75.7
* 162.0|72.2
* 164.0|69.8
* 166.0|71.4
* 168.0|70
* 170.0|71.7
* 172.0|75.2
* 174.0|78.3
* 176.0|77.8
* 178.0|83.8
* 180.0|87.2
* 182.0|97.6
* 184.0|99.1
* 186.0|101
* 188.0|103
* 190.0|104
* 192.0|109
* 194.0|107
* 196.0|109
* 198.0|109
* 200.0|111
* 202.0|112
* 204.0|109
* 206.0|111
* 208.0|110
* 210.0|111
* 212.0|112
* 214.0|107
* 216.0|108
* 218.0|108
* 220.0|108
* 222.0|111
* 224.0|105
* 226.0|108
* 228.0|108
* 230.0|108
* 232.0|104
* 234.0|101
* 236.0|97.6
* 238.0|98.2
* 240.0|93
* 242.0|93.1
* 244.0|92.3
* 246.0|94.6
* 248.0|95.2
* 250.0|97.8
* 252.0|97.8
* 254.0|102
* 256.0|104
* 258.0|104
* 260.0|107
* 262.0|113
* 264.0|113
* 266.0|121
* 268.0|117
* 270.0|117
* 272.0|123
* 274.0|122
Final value 1.25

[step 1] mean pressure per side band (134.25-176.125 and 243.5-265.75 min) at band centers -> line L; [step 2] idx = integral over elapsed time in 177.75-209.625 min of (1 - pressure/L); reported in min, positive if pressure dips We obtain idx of -3.9 min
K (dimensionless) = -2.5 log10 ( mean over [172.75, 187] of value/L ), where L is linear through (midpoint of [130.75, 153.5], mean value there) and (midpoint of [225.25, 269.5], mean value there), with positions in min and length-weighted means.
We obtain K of 0.16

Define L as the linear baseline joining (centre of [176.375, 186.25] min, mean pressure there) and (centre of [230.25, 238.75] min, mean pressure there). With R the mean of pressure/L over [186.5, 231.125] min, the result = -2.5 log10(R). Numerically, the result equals -0.12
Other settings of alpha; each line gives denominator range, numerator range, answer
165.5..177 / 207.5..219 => 1.47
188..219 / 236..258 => 0.89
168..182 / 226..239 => 1.30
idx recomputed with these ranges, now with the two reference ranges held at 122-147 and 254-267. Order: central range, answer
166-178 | 4.0 min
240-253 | 1.8 min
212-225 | 0.4 min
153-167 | 4.6 min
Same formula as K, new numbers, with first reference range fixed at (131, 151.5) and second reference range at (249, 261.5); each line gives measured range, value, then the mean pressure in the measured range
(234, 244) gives 0.078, 95.7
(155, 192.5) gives 0.230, 84.2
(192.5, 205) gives -0.060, 109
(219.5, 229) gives -0.050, 108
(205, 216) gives -0.067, 110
